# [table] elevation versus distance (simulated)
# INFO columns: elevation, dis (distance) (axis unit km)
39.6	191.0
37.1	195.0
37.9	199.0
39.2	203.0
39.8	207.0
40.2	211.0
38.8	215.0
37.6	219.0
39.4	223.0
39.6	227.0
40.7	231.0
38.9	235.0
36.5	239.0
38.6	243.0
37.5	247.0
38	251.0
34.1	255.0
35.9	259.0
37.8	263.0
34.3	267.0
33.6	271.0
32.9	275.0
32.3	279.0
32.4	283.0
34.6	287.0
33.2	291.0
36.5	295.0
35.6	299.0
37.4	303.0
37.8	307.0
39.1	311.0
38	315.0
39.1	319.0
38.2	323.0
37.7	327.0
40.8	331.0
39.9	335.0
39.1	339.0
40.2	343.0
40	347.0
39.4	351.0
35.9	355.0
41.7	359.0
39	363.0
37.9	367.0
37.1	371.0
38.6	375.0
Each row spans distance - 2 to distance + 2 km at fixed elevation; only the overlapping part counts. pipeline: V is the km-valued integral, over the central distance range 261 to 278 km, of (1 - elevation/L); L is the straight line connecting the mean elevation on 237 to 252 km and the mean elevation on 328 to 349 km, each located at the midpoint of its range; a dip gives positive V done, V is 1.65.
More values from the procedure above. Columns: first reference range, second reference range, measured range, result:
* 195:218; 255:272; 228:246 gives -0.80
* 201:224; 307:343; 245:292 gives 5.20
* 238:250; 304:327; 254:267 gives 0.68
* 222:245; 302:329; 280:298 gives 2.01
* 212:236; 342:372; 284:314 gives 2.16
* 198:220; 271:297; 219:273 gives -1.37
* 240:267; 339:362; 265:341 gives 3.37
